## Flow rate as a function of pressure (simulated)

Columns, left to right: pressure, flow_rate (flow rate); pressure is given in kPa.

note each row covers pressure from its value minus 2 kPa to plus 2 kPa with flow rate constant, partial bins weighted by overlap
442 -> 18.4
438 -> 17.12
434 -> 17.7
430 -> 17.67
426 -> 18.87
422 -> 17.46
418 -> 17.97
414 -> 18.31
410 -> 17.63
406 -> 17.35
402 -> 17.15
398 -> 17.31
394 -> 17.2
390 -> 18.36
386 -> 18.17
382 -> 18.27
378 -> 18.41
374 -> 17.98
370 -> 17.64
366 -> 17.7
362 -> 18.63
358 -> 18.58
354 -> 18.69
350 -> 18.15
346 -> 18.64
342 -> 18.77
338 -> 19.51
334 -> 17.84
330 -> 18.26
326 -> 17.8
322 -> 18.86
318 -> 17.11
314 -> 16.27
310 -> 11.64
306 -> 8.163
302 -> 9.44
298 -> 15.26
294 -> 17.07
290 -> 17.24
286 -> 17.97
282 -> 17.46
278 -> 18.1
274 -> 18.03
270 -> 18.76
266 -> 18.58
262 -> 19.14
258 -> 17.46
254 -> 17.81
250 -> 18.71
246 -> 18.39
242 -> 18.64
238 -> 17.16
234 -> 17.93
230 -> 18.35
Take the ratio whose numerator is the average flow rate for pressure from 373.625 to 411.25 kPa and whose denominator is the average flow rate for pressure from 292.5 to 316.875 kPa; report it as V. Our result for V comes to 1.36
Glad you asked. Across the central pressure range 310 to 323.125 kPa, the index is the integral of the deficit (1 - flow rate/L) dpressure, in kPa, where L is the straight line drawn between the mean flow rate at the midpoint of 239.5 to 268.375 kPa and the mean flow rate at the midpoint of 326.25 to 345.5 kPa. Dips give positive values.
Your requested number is 1.5 kPa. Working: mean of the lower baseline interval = 18.4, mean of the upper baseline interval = 18.5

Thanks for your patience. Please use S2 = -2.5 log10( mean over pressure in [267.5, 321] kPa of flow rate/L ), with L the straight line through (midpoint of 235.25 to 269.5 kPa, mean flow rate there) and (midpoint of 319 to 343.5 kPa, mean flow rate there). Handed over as 0.17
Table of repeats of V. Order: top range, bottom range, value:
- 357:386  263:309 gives 1.14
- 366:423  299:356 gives 1.09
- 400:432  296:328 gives 1.24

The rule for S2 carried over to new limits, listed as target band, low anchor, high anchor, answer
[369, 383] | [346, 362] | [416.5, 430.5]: 0.02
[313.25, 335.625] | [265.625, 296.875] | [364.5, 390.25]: 0.01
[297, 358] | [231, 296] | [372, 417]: 0.10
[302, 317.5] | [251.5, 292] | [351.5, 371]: 0.43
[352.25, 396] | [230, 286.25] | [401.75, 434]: -0.01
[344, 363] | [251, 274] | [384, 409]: -0.04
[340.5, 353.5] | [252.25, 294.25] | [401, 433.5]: -0.04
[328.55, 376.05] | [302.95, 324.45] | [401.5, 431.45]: -0.18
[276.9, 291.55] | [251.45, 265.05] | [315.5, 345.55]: 0.03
